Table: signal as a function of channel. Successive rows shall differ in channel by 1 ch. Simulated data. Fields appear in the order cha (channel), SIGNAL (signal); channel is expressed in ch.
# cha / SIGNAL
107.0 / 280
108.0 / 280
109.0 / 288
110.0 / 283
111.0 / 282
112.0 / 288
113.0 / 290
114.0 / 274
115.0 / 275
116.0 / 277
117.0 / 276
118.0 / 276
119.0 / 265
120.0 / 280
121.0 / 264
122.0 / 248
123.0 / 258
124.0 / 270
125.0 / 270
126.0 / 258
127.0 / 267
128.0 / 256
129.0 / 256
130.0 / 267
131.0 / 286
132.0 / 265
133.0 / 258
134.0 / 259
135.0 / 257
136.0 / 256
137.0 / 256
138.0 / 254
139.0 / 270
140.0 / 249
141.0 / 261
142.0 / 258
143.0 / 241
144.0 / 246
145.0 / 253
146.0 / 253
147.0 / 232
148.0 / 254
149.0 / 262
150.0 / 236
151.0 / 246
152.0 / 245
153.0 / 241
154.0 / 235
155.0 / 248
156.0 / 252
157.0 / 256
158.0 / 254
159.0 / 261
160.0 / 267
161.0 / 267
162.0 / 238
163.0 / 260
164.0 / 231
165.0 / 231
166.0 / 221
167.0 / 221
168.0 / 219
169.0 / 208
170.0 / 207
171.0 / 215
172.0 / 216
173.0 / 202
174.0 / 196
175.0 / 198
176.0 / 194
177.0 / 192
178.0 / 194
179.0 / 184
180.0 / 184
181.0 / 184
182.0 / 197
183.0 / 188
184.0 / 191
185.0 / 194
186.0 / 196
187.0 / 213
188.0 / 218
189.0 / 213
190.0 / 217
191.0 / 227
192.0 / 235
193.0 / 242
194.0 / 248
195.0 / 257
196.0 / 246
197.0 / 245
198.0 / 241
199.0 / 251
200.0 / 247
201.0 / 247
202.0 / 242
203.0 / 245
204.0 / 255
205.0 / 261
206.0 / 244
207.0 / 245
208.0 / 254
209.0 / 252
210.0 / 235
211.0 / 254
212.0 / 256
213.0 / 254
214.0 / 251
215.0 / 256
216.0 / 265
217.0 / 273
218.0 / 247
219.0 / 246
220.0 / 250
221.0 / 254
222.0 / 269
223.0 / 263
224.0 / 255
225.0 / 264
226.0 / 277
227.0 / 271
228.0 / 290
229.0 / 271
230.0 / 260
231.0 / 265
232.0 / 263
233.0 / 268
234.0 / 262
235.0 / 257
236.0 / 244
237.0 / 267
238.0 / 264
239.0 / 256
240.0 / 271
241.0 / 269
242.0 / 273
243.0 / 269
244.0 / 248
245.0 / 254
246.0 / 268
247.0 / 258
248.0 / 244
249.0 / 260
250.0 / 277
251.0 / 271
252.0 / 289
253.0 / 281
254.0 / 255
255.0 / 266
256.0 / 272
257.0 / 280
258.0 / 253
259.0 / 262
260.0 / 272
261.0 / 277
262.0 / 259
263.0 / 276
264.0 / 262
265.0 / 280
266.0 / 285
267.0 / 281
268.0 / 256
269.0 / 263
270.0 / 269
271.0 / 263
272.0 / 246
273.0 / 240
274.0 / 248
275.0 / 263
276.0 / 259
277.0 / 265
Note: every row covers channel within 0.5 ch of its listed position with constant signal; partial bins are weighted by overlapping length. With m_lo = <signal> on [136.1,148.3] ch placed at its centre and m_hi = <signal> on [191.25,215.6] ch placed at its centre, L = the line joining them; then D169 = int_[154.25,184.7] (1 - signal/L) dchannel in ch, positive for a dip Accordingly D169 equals 3.8 ch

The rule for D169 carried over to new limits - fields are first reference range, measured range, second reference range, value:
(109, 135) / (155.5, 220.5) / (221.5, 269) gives 8.9 ch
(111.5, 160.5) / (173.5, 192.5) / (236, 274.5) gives 4.4 ch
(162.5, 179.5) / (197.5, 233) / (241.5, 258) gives -2.1 ch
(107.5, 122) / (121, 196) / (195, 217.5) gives 8.2 ch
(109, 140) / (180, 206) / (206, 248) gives 3.5 ch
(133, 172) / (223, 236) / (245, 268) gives -0.2 ch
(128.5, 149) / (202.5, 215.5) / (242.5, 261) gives 0.6 ch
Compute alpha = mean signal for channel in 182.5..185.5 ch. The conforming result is 191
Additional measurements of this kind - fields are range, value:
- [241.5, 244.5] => 263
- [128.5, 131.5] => 270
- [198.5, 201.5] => 248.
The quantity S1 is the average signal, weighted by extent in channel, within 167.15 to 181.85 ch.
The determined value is 200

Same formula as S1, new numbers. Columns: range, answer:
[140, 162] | 251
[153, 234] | 238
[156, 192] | 217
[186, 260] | 255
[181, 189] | 199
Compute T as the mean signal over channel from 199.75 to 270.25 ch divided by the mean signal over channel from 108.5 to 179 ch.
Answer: 1.05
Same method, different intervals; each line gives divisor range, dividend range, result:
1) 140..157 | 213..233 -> 1.06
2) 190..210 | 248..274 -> 1.09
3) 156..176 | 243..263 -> 1.16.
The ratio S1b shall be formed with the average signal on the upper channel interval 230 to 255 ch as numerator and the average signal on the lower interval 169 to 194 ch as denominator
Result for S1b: 1.29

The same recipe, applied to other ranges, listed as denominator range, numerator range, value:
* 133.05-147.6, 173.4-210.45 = 0.88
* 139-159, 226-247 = 1.06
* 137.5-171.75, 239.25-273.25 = 1.09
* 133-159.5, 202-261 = 1.04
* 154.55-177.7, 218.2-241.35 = 1.15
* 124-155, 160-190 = 0.83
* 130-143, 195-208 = 0.95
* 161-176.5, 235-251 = 1.20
